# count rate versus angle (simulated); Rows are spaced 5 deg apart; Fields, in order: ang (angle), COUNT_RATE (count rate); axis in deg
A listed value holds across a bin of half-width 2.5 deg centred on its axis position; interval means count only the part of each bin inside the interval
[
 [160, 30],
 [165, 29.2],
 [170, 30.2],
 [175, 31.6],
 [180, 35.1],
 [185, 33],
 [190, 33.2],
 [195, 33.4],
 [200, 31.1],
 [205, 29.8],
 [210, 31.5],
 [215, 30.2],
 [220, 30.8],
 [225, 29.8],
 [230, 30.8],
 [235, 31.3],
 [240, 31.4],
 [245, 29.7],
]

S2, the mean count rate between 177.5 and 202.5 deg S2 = 33.2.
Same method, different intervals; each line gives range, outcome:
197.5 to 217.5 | 30.6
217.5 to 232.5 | 30.5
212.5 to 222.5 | 30.5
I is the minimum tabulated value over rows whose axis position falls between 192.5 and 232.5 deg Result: 29.8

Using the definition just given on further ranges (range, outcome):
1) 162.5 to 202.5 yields 29.2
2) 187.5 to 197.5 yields 33.2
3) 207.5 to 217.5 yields 30.2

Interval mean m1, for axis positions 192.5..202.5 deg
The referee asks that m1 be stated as 32.2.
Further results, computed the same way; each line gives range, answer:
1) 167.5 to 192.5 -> 32.6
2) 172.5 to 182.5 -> 33.4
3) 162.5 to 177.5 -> 30.3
